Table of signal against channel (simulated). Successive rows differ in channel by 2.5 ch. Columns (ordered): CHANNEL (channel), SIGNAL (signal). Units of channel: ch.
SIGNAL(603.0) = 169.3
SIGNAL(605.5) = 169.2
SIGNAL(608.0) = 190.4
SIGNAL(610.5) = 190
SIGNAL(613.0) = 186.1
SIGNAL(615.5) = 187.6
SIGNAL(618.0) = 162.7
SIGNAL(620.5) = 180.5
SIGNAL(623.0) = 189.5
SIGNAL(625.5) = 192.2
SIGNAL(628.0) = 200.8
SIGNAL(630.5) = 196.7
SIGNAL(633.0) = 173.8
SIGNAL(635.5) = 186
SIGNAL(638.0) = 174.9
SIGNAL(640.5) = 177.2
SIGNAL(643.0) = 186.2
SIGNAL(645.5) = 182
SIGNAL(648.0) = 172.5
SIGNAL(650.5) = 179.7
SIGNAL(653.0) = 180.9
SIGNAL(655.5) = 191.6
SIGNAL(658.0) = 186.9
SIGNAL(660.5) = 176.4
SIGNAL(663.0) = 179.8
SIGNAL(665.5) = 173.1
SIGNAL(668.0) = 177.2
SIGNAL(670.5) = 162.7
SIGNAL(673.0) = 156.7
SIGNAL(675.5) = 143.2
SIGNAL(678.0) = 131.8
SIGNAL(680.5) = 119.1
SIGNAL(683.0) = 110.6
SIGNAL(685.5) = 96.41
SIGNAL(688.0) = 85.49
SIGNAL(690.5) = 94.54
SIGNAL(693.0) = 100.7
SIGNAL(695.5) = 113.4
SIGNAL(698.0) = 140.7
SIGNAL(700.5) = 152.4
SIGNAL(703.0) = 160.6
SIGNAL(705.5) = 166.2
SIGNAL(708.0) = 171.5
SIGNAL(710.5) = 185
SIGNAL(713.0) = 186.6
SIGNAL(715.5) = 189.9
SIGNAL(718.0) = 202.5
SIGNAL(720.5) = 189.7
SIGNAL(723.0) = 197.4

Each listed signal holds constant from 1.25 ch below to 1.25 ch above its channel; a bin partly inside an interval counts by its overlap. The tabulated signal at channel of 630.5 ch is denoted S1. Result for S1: 196.7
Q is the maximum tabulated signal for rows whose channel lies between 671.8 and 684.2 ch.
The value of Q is 156.7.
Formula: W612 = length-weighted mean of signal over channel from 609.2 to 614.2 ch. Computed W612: 188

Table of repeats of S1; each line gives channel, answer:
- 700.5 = 152.4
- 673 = 156.7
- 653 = 180.9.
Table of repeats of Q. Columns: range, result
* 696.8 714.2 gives 186.6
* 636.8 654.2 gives 186.2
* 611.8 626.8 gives 192.2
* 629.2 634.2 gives 196.7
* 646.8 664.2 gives 191.6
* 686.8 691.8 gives 94.54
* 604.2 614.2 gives 190.4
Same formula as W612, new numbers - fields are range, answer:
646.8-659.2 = 182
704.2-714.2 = 177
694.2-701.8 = 135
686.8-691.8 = 90.2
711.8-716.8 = 188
